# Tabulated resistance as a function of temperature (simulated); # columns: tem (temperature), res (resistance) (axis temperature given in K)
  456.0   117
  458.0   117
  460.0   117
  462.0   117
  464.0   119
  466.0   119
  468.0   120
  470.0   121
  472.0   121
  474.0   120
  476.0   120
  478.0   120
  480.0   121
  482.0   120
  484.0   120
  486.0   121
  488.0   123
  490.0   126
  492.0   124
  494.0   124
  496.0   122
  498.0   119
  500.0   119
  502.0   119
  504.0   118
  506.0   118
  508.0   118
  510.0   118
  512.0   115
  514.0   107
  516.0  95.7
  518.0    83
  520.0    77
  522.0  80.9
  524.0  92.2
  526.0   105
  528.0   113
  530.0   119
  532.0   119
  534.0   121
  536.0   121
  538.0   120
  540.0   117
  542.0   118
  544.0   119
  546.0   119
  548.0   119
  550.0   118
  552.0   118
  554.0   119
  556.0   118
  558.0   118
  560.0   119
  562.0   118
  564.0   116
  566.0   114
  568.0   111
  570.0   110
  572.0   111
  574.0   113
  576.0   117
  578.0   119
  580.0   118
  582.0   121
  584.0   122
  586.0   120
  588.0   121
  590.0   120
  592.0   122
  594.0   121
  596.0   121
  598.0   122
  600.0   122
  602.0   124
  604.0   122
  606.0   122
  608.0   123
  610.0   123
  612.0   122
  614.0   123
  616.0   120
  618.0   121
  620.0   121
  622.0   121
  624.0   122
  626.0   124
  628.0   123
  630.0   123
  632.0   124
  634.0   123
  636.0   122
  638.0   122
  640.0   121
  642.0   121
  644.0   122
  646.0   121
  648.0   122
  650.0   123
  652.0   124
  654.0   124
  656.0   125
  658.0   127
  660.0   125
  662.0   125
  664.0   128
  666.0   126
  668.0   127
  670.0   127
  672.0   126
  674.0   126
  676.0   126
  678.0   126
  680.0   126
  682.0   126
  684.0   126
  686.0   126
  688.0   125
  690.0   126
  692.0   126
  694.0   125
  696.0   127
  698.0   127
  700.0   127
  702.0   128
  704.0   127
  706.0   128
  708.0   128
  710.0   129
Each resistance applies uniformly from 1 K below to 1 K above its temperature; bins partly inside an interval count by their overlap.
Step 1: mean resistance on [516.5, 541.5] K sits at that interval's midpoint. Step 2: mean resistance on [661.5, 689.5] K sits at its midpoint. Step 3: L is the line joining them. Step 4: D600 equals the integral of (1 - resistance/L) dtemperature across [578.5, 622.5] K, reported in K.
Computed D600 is -2.2 K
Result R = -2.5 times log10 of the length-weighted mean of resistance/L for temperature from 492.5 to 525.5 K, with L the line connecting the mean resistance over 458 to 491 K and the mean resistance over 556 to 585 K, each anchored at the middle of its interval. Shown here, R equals 0.10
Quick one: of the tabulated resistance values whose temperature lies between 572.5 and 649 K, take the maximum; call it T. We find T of 124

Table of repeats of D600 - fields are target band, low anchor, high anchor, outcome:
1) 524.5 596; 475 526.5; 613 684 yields -0.2 K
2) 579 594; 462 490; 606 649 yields 0.1 K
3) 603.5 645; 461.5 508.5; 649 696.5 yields 0.7 K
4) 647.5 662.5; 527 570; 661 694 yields 0.0 K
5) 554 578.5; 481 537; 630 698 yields 0.4 K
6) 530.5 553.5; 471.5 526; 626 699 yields -0.6 K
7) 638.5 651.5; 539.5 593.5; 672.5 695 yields 0.1 K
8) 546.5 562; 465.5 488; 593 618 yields 0.4 K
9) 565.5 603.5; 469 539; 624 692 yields 0.4 K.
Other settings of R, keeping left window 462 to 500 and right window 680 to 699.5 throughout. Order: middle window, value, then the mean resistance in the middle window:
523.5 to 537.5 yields 0.08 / 114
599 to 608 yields 0.01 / 123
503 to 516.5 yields 0.08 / 113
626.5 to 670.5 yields 0.01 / 124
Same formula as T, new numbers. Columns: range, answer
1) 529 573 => 121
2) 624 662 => 127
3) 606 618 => 123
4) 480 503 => 126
